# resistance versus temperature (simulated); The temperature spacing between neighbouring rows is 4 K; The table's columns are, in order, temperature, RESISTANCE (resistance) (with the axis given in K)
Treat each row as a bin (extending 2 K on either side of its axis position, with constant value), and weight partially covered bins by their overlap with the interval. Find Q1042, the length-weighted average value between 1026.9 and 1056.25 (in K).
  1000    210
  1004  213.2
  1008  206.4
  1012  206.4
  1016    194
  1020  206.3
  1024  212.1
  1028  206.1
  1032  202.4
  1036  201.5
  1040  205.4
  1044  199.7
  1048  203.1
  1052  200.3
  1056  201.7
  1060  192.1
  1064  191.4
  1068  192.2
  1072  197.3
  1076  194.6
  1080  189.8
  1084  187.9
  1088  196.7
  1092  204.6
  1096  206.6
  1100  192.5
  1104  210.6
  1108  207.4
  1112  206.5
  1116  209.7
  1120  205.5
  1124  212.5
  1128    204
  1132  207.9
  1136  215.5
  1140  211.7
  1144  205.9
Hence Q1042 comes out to 202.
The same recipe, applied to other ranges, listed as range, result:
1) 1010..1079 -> 200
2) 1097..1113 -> 204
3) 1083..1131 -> 204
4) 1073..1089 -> 192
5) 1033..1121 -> 200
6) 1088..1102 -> 201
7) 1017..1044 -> 205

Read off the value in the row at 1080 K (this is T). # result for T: 189.8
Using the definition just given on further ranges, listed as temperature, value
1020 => 206.3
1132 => 207.9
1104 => 210.6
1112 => 206.5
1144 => 205.9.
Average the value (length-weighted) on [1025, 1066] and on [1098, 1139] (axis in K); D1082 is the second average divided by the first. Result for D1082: 1.0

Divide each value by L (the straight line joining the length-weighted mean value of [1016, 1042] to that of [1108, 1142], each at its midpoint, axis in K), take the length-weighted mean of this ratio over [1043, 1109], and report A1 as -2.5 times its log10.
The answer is 0.048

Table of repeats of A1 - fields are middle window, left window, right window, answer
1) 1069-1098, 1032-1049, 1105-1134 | 0.05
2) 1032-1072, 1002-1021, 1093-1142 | 0.04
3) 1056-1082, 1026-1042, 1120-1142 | 0.07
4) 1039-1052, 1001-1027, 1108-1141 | 0.03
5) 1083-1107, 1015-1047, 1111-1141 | 0.04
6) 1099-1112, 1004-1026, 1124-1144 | 0.02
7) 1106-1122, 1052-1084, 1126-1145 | -0.02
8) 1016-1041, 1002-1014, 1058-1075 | -0.01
